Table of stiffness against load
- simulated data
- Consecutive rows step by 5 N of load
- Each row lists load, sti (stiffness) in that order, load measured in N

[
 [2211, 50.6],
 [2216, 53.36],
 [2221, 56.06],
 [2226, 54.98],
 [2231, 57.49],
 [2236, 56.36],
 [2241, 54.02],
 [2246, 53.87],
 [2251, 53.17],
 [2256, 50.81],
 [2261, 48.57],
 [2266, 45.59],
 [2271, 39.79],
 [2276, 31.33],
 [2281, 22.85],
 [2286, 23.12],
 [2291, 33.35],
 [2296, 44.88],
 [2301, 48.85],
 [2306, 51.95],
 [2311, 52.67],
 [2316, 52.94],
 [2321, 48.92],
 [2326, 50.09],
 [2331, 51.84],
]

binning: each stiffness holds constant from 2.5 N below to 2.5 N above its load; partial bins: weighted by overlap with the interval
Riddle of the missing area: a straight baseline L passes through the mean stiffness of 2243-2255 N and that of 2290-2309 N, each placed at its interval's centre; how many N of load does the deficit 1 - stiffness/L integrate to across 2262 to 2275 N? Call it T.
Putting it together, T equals 2.16 N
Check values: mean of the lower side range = 53.2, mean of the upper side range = 45.9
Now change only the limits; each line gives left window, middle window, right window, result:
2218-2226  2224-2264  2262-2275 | -3.6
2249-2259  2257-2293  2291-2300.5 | 9.1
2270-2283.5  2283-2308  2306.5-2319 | 1.6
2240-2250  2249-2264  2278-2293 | -1.5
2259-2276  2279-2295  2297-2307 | 6.3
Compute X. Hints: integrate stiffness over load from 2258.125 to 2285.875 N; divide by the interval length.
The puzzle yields 36.6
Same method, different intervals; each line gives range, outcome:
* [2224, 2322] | 46.2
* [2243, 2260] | 52.3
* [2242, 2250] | 53.8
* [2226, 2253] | 55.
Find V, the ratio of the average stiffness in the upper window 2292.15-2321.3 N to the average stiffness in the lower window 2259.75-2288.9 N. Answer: 1.43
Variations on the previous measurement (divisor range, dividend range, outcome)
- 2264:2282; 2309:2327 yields 1.44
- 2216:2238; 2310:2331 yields 0.91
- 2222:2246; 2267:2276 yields 0.69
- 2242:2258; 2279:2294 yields 0.51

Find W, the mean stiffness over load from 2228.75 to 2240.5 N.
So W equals 56.4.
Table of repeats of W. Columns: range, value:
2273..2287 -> 26.6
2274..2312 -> 38.2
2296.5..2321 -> 50.8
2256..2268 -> 47.9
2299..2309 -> 50.6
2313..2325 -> 50.9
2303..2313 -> 52.1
